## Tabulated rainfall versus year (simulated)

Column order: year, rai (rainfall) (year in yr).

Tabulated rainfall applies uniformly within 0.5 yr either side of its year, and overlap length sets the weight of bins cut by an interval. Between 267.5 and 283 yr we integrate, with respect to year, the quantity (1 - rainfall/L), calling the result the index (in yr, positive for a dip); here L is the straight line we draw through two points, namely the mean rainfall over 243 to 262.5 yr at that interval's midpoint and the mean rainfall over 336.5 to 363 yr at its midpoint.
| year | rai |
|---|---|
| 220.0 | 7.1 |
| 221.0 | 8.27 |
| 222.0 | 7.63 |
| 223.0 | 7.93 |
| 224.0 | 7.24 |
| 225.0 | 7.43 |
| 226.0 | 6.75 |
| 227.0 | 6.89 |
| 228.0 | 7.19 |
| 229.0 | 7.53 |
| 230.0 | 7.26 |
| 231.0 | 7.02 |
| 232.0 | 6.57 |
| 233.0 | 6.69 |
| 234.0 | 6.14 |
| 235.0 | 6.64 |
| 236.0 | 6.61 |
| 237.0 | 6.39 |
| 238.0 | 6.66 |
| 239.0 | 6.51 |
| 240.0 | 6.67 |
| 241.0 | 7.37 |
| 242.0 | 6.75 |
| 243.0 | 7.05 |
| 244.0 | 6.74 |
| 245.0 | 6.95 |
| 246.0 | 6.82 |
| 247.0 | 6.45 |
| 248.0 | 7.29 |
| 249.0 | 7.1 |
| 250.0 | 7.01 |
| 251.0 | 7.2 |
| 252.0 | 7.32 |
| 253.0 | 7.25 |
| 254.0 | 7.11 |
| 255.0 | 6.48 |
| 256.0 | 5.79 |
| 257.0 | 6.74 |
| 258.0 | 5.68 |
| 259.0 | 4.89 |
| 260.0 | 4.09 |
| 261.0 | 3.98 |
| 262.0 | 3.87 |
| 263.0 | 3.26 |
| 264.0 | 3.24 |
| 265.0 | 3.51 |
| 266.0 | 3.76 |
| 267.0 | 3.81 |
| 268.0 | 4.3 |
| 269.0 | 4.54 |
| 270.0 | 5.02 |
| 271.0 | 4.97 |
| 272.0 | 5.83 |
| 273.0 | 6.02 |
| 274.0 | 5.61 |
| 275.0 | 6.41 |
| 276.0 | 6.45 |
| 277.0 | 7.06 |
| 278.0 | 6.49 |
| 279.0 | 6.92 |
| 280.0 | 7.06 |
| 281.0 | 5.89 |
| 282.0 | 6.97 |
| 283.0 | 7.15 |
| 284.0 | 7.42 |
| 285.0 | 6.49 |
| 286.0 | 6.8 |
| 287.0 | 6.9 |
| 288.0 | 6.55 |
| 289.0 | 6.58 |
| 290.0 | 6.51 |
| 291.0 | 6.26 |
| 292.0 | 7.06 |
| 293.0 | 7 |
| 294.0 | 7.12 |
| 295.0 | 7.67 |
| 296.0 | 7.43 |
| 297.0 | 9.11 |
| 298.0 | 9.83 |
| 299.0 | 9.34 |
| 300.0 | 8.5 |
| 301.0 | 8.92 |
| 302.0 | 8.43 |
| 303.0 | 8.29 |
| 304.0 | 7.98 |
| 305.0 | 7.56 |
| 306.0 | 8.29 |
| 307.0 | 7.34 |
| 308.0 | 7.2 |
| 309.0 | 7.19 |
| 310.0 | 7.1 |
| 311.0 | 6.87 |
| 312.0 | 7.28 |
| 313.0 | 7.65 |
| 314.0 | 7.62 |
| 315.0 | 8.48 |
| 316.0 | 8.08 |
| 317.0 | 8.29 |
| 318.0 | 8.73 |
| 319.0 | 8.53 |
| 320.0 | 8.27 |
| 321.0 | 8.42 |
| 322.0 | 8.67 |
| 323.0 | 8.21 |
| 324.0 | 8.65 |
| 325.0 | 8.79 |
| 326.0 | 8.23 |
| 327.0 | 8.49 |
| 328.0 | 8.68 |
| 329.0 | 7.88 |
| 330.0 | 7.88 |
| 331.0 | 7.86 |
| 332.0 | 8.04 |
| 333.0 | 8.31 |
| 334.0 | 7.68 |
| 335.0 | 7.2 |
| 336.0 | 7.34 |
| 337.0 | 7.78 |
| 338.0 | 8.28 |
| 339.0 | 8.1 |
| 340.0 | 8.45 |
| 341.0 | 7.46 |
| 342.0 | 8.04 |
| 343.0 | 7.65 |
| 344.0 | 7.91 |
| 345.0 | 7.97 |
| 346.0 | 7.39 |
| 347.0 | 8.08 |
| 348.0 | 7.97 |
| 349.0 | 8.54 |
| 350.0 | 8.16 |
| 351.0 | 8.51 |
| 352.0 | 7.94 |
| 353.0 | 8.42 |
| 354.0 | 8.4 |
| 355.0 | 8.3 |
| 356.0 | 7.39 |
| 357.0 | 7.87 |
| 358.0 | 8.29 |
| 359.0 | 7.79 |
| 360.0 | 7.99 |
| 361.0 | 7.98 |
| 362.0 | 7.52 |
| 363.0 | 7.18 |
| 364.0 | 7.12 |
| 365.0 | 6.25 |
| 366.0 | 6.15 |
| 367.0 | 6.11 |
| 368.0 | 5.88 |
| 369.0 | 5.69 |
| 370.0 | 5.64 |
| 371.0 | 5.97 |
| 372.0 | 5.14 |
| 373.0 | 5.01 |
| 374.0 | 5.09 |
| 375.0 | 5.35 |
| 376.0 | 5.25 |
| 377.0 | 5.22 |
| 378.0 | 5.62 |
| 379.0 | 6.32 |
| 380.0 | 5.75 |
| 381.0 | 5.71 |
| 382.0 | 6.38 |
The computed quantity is 1.6 yr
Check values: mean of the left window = 6.27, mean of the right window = 7.99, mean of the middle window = 6.01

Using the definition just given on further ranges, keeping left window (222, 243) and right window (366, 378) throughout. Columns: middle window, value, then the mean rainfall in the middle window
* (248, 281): 5.0 yr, 5.62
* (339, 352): -5.0 yr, 8.01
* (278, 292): -0.7 yr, 6.73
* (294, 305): -3.8 yr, 8.44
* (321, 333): -4.7 yr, 8.31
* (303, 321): -5.0 yr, 7.82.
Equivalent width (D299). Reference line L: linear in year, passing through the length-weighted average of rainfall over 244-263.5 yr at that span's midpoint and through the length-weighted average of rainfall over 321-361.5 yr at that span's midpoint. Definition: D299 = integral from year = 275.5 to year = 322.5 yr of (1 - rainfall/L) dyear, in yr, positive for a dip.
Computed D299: -3.0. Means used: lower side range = 6.08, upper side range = 8.07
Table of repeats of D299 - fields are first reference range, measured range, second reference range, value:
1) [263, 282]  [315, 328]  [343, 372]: -3.8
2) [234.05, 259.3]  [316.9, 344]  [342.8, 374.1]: -3.9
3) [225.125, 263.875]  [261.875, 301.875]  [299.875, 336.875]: 4.9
